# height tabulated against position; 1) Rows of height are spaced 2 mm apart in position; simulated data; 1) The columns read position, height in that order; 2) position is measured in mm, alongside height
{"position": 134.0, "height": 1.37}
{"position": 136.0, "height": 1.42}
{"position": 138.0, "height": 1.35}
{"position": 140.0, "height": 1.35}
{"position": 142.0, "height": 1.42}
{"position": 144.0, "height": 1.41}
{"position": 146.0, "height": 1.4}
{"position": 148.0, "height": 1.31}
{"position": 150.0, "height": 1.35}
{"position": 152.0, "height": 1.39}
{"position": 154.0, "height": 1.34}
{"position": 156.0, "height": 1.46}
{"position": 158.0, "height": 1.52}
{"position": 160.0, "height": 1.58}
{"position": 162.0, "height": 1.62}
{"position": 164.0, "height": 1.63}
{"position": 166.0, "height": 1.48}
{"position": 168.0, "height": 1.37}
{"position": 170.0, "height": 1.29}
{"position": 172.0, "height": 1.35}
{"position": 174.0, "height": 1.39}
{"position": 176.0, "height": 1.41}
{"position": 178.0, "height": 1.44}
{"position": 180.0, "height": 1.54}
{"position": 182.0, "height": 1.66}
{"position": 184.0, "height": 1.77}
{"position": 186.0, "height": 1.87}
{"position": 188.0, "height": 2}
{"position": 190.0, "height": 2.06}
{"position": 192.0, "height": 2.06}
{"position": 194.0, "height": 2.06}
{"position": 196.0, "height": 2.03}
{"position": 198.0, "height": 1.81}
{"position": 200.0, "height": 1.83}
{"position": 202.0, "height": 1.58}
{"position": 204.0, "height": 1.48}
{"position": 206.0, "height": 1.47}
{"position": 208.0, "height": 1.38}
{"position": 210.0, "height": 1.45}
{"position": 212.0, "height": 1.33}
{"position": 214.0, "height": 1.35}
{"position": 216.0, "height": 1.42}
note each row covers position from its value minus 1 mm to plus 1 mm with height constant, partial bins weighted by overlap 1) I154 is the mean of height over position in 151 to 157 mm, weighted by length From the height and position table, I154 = 1.4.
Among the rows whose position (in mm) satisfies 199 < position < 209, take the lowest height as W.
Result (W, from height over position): 1.38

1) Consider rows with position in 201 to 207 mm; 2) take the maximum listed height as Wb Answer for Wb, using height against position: 1.58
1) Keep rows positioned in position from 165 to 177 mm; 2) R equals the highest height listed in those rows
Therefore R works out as 1.48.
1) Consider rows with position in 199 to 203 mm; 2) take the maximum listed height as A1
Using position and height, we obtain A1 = 1.83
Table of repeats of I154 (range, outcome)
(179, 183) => 1.6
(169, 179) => 1.38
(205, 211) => 1.43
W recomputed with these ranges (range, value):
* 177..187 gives 1.44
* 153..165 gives 1.34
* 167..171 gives 1.29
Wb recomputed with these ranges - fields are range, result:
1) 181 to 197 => 2.06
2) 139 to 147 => 1.42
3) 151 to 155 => 1.39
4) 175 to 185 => 1.77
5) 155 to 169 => 1.63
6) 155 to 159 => 1.52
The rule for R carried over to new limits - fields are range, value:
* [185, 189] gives 2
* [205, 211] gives 1.47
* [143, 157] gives 1.46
